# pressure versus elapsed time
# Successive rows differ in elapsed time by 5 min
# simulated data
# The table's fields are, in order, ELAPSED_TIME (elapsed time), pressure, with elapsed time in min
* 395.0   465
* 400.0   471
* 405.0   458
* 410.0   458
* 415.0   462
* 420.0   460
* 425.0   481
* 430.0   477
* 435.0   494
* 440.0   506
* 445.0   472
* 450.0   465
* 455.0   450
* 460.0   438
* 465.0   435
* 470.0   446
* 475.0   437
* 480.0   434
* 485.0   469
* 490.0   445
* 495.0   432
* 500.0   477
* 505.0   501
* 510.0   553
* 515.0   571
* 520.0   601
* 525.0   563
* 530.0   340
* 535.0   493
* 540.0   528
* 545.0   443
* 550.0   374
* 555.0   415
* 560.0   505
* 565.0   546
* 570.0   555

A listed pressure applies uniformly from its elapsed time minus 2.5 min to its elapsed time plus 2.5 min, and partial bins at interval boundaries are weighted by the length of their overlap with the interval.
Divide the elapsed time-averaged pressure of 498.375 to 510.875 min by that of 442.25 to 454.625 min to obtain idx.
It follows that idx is 1.09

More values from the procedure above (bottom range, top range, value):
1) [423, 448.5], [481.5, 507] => 0.95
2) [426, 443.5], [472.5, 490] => 0.91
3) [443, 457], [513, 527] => 1.25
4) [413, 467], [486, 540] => 1.07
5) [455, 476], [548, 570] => 1.07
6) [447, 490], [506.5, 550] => 1.13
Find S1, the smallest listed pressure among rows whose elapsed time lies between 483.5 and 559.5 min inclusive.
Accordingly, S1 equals 340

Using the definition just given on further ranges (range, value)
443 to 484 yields 434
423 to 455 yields 450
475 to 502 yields 432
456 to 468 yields 435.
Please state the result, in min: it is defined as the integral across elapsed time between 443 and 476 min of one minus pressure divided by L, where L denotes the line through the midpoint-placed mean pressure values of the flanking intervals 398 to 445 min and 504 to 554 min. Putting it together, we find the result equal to 2.2 min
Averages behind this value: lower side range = 474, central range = 449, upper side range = 494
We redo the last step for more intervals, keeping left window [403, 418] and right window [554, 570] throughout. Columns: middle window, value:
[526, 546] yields 1.5 min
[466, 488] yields 1.6 min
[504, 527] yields -3.3 min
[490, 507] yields 0.7 min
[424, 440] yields -0.7 min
